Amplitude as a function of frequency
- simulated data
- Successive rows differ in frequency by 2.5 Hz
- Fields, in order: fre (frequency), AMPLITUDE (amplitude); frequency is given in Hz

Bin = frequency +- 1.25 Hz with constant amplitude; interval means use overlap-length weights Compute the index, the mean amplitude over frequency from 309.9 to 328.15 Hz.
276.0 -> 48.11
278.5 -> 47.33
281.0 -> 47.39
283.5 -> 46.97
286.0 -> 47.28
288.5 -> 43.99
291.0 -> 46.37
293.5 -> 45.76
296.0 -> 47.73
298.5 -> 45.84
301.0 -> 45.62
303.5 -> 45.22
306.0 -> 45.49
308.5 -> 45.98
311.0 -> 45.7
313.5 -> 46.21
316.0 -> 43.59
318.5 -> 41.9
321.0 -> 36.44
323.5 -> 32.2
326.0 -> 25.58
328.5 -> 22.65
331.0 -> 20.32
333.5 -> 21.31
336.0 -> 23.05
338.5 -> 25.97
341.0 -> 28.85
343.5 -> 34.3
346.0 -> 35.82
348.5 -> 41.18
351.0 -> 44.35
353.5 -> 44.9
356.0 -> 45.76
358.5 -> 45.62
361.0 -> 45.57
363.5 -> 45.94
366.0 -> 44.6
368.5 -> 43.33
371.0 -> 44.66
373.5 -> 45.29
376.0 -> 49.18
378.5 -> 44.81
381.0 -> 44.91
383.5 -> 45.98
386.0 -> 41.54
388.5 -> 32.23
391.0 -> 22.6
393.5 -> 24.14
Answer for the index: 37.9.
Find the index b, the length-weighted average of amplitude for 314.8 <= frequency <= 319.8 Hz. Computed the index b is 42.7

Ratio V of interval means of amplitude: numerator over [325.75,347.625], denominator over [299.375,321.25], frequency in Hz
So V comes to 0.60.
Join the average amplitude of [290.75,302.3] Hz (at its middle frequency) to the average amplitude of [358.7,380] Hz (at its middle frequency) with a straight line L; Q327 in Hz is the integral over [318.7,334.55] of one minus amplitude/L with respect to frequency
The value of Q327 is 6.4 Hz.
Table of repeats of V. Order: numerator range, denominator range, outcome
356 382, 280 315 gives 0.99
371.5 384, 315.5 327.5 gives 1.31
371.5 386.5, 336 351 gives 1.36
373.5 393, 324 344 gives 1.58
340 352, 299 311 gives 0.81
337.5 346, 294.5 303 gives 0.66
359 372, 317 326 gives 1.27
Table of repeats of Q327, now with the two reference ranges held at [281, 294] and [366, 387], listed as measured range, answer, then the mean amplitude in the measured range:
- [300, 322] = 0.9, 44.1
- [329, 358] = 7.7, 33.3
